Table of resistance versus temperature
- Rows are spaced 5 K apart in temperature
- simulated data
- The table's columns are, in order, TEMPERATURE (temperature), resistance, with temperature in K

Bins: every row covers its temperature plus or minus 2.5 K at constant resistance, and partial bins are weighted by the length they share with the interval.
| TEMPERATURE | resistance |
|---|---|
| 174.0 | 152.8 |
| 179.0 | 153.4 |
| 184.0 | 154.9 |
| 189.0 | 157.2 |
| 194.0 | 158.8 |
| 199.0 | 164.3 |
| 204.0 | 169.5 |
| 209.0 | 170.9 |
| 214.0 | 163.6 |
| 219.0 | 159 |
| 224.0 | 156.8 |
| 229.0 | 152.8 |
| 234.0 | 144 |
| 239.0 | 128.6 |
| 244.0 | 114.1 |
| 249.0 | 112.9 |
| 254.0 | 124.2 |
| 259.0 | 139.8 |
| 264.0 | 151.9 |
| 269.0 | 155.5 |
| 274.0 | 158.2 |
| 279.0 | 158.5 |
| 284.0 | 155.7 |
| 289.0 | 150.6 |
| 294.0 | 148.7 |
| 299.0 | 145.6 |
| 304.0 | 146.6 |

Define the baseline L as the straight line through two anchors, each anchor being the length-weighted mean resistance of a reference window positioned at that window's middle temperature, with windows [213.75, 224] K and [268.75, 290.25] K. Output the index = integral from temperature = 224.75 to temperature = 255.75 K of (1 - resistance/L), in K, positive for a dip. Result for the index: 5.4 K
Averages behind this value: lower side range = 160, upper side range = 156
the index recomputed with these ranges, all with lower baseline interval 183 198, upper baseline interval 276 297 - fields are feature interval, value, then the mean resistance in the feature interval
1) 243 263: 3.78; 126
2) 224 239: 0.91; 146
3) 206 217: -0.71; 167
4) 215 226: -0.16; 159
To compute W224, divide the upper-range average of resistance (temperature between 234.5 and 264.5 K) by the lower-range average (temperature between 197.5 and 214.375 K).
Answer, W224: 0.8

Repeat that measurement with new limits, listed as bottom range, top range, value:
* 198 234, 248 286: 0.90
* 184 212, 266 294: 0.95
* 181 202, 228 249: 0.82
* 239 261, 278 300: 1.23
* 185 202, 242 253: 0.72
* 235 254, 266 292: 1.28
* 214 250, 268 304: 1.08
